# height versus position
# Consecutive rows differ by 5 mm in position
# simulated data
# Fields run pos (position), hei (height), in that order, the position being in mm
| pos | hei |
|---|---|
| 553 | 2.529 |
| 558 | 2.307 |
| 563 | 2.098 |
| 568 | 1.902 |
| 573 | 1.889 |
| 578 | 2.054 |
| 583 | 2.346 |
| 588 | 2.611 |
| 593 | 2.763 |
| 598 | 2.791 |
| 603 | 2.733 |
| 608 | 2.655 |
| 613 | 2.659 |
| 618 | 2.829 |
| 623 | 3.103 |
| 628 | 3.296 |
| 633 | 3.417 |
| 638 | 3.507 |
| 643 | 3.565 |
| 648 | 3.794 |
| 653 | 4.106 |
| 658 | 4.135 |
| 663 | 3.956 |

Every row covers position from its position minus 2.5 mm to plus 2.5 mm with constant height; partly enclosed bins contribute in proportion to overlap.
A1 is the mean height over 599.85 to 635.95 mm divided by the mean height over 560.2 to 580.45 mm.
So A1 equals 1.5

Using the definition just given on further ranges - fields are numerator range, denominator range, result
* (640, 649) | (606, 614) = 1.37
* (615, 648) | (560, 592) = 1.52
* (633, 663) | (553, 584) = 1.79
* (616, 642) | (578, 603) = 1.26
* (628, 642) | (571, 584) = 1.66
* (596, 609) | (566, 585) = 1.34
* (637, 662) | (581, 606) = 1.45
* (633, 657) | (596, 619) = 1.37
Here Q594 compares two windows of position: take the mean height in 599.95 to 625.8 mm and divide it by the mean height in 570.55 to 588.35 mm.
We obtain 1.29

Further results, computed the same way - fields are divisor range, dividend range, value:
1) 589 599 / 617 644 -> 1.20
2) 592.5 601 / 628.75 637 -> 1.23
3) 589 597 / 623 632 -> 1.19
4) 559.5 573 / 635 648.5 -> 1.79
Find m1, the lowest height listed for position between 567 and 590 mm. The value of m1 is 1.889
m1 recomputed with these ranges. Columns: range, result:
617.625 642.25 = 2.829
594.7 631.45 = 2.655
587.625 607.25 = 2.611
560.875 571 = 1.902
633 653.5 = 3.417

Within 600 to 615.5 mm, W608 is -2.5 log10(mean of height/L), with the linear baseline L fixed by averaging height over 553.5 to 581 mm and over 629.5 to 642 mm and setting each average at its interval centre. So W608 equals 0.082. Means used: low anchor 2.09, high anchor 3.46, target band 2.69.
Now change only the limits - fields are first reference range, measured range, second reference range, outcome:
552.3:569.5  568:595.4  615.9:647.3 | 0.11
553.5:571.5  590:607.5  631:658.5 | 0.04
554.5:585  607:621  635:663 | 0.12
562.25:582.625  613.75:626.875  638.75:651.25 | 0.06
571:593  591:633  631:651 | 0.02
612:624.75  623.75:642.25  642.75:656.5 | -0.02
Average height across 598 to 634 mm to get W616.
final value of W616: 2.93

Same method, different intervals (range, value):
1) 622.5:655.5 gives 3.57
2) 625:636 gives 3.35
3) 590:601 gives 2.77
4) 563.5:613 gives 2.42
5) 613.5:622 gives 2.84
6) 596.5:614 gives 2.71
